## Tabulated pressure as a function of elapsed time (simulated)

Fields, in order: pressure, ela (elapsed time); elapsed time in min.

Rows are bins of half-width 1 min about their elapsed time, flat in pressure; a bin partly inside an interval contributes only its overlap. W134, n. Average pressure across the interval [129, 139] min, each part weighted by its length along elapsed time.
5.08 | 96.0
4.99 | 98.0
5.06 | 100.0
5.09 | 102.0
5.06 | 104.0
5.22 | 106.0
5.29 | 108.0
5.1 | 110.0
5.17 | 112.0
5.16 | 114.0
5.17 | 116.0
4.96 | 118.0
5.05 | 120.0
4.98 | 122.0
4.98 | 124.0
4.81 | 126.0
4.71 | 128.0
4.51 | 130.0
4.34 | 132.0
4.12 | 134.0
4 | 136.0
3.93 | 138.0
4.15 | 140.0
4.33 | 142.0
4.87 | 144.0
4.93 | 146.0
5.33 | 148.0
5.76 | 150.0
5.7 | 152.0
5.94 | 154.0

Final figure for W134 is 4.18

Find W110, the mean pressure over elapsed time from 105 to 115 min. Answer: 5.19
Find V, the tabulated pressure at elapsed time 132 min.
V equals 4.34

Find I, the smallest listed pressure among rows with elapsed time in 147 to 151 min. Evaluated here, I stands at 5.33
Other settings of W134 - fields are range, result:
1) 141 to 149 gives 4.87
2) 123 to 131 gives 4.75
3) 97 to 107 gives 5.08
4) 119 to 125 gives 5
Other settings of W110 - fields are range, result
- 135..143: 4.1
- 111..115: 5.17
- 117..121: 5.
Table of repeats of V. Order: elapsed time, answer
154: 5.94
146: 4.93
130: 4.51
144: 4.87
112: 5.17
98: 4.99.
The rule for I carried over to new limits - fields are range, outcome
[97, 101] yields 4.99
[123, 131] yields 4.51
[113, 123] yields 4.96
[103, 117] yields 5.06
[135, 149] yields 3.93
